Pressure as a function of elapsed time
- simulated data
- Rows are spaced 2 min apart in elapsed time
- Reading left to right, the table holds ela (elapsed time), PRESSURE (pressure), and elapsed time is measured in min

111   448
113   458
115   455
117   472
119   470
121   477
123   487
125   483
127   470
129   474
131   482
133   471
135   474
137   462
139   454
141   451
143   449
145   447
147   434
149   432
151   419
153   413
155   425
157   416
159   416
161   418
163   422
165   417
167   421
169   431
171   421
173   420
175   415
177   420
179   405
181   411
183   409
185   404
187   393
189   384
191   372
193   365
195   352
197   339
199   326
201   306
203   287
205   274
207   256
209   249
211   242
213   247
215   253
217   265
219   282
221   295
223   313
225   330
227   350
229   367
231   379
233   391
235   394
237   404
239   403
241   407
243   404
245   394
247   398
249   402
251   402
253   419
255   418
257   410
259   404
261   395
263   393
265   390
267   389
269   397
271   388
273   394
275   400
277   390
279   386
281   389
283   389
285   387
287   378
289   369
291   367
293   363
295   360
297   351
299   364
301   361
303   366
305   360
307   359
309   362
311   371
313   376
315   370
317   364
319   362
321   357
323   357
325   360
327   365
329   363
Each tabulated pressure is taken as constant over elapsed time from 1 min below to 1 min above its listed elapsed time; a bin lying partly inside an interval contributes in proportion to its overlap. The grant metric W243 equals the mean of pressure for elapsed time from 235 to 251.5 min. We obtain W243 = 401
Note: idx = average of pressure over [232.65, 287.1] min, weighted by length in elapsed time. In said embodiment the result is 397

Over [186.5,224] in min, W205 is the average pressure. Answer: 304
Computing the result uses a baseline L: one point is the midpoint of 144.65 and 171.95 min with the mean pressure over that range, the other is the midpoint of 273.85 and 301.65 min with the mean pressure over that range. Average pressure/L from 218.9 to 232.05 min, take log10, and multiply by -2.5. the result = 0.19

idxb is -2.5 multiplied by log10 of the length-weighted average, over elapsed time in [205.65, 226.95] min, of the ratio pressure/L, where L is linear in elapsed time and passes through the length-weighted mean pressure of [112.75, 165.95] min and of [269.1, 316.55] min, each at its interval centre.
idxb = 0.43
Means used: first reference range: 450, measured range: 277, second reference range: 374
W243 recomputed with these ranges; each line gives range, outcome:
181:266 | 355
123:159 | 450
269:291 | 387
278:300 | 373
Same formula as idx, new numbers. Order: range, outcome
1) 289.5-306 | 362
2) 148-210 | 382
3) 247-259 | 409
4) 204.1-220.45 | 259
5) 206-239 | 316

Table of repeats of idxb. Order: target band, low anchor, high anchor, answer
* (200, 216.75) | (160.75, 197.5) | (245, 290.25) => 0.448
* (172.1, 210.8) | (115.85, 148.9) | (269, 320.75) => 0.216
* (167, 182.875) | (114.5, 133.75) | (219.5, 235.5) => -0.012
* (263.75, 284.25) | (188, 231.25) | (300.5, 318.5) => -0.135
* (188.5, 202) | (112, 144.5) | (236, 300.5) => 0.233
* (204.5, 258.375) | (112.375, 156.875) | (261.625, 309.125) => 0.165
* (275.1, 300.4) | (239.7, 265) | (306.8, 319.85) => 0.020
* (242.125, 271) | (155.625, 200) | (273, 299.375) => -0.048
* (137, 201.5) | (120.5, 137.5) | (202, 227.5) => -0.072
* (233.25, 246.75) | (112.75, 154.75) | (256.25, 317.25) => 0.008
